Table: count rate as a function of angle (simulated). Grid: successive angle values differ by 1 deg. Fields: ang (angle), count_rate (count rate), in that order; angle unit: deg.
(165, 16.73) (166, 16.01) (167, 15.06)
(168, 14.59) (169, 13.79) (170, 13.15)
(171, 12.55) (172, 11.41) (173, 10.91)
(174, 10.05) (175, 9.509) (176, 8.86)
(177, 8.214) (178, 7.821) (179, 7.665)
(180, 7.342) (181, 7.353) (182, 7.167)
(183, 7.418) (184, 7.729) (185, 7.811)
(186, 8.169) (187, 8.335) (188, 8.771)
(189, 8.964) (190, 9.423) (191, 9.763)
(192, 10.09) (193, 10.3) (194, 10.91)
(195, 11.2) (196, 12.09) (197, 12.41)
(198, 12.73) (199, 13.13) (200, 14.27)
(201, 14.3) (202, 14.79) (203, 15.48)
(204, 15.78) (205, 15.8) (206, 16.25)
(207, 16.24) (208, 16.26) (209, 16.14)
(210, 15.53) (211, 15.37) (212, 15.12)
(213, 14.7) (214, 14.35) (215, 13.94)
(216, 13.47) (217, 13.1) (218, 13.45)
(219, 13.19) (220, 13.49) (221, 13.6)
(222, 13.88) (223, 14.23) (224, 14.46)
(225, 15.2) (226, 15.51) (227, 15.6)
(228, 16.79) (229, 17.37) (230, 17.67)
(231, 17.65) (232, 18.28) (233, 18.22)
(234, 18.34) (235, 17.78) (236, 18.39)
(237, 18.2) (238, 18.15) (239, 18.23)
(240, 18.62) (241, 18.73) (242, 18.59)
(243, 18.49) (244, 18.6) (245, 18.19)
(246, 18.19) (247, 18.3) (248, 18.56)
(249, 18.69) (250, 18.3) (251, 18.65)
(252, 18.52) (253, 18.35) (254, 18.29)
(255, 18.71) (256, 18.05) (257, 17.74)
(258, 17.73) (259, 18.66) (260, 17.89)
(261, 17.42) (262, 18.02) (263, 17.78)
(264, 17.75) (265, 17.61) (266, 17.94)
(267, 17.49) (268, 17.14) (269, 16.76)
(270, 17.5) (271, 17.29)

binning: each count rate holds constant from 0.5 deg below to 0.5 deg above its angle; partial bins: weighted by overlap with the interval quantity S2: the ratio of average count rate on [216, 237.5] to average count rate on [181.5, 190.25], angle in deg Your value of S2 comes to 1.94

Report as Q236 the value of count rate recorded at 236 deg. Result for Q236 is 18.39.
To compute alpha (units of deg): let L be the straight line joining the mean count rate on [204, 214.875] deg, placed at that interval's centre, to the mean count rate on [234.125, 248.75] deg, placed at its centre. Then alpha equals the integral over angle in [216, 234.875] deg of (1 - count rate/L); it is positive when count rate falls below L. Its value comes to 1.6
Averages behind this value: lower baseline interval 15.5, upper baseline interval 18.4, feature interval 15.5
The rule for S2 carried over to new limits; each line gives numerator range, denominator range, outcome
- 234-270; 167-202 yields 1.75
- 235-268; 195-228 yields 1.26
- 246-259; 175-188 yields 2.31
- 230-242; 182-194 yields 2.07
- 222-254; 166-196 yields 1.78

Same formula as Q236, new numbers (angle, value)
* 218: 13.45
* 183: 7.418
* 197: 12.41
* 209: 16.14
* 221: 13.6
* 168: 14.59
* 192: 10.09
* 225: 15.2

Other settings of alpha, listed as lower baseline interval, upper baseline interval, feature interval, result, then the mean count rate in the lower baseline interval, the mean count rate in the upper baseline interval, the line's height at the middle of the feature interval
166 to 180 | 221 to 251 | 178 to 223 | 5.91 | 11.1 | 17.4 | 13.9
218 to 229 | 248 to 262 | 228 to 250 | -2.43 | 14.7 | 18.2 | 16.4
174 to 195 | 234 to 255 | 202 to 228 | -2.65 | 8.68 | 18.4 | 13.6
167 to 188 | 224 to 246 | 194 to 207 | -1.12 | 9.61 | 17.7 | 12.8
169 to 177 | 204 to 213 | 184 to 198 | 3.70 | 10.9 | 15.8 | 13.4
